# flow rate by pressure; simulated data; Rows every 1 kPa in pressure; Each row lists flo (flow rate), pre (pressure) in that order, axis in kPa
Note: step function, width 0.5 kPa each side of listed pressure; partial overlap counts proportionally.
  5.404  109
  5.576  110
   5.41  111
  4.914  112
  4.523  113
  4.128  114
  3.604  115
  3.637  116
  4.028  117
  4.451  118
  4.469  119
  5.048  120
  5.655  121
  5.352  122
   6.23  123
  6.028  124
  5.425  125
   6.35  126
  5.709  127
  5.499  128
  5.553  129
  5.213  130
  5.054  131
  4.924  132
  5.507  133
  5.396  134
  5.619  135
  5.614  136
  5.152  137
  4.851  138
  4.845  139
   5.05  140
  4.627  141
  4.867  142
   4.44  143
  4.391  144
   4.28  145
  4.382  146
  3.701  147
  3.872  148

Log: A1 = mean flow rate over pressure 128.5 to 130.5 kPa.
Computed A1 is 5.38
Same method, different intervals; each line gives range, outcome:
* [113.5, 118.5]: 3.97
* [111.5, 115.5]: 4.29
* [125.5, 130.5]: 5.66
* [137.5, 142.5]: 4.85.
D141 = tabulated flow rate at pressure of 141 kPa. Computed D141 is 4.627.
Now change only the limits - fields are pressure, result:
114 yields 4.128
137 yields 5.152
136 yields 5.614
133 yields 5.507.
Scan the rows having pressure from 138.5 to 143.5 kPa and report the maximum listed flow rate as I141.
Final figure 5.05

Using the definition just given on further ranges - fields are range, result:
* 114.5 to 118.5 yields 4.451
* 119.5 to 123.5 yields 6.23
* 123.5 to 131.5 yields 6.35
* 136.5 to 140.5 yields 5.152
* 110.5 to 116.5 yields 5.41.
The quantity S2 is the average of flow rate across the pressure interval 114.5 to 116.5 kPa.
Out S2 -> 3.62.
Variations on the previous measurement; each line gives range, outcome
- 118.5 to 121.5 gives 5.06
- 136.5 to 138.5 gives 5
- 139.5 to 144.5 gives 4.67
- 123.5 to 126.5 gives 5.93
